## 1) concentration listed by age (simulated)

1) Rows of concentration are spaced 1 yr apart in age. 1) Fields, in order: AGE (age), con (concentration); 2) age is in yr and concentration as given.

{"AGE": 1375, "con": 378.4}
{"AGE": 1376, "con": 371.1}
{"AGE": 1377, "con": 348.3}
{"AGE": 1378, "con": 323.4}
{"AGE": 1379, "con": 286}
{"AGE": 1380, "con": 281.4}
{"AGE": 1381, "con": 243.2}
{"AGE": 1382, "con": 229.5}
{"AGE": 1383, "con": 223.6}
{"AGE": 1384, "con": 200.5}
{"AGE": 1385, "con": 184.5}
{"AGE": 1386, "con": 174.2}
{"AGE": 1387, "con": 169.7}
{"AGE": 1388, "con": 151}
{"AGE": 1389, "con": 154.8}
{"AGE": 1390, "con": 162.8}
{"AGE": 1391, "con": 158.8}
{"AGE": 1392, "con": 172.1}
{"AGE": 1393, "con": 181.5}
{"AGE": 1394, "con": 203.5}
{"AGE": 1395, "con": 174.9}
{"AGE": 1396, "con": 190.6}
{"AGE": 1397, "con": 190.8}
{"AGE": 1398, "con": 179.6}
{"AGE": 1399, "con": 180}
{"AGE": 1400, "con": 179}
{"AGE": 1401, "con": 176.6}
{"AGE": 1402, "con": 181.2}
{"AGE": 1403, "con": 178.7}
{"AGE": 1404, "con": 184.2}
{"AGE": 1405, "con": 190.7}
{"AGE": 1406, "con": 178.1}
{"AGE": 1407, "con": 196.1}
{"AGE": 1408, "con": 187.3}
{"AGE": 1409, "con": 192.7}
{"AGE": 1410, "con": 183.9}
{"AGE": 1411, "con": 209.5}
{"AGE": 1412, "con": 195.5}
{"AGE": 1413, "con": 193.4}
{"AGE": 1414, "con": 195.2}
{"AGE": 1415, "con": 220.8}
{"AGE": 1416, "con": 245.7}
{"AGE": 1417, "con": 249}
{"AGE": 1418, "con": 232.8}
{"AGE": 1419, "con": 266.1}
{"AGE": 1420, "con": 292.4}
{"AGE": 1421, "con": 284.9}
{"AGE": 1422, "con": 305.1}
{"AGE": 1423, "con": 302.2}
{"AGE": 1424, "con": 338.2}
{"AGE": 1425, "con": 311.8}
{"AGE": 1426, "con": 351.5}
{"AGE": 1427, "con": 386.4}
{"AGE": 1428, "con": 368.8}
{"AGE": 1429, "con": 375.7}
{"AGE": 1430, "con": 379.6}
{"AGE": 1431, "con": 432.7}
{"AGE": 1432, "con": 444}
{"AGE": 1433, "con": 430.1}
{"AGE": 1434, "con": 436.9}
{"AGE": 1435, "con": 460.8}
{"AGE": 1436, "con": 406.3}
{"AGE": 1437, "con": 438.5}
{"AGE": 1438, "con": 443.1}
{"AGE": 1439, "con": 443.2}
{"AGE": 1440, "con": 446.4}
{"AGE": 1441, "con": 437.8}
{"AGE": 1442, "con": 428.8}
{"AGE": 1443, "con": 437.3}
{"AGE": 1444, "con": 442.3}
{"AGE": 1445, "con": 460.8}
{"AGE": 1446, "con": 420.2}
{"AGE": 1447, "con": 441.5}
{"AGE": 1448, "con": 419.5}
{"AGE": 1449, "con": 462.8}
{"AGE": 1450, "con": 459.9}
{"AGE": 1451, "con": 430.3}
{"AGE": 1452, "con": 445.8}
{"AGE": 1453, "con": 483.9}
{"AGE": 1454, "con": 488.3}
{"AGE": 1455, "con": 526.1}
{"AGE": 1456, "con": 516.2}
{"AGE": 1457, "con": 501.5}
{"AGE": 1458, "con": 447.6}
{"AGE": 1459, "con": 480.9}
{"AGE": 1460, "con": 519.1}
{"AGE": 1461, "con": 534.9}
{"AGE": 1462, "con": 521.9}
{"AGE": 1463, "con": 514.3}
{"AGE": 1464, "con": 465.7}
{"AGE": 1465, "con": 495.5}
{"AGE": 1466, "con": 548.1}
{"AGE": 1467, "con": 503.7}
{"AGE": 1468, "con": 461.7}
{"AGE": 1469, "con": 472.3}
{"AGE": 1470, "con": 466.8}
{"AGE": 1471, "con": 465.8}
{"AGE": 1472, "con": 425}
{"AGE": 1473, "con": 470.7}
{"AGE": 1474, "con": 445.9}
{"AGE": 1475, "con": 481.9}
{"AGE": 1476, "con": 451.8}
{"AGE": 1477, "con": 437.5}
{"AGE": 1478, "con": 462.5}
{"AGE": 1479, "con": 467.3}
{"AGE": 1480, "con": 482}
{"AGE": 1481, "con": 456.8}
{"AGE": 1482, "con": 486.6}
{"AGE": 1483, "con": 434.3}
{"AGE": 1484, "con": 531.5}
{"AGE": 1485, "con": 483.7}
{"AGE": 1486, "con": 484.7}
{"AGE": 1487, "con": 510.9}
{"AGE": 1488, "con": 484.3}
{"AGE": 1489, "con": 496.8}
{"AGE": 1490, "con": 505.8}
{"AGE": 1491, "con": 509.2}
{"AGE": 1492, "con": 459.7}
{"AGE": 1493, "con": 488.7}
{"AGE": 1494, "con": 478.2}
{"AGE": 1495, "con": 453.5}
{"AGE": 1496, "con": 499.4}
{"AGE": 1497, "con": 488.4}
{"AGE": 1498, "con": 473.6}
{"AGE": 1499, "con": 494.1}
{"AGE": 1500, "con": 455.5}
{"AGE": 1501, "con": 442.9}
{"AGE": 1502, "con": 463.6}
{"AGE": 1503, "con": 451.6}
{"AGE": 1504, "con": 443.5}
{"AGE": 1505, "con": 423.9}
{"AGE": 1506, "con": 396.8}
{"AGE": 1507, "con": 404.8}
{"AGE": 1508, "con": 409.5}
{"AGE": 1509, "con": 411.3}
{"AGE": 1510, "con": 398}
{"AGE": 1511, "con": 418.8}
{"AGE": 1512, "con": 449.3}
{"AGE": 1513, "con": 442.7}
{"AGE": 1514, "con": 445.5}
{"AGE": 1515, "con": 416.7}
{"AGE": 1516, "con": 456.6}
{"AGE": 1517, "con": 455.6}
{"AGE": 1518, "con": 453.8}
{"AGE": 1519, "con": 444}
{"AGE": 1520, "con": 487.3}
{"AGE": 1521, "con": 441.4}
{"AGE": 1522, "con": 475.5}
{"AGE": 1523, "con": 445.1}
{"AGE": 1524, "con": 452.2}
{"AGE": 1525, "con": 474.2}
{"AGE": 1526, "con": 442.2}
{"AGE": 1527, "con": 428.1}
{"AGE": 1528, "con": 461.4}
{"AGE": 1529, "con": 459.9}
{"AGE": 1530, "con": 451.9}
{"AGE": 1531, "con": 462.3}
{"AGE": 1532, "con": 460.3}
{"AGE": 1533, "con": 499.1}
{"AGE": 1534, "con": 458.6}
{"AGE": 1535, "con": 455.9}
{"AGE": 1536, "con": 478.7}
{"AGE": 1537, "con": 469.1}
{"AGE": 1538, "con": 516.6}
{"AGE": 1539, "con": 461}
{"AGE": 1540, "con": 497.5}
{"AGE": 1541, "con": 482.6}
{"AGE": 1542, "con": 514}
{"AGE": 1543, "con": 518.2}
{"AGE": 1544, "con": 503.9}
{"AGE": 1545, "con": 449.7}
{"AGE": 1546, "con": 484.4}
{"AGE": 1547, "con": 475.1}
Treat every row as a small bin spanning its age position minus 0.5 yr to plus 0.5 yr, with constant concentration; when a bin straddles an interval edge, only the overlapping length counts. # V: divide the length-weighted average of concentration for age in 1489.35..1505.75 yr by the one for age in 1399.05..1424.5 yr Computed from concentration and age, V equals 2.1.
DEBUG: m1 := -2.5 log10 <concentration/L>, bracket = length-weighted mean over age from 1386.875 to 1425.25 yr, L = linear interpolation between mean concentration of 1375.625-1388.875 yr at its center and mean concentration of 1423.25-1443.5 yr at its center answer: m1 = 0.47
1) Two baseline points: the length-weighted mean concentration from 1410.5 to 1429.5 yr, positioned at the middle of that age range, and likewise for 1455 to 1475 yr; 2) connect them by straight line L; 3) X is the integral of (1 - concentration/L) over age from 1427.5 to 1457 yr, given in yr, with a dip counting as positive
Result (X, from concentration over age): -4.7 yr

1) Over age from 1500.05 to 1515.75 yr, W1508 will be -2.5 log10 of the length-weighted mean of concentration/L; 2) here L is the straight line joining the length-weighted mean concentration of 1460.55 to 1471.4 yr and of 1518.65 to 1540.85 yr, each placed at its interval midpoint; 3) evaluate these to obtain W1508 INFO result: 0.11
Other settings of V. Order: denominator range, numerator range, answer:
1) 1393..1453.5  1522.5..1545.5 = 1.49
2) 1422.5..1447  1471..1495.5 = 1.16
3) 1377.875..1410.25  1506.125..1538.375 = 2.32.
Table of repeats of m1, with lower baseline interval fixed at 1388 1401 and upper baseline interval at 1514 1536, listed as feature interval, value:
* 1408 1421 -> -0.02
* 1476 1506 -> -0.23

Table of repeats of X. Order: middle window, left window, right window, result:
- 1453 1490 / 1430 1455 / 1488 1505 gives -2.0 yr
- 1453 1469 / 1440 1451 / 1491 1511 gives -2.1 yr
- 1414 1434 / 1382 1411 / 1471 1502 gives -3.8 yr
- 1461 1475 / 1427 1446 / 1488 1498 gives -0.7 yr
